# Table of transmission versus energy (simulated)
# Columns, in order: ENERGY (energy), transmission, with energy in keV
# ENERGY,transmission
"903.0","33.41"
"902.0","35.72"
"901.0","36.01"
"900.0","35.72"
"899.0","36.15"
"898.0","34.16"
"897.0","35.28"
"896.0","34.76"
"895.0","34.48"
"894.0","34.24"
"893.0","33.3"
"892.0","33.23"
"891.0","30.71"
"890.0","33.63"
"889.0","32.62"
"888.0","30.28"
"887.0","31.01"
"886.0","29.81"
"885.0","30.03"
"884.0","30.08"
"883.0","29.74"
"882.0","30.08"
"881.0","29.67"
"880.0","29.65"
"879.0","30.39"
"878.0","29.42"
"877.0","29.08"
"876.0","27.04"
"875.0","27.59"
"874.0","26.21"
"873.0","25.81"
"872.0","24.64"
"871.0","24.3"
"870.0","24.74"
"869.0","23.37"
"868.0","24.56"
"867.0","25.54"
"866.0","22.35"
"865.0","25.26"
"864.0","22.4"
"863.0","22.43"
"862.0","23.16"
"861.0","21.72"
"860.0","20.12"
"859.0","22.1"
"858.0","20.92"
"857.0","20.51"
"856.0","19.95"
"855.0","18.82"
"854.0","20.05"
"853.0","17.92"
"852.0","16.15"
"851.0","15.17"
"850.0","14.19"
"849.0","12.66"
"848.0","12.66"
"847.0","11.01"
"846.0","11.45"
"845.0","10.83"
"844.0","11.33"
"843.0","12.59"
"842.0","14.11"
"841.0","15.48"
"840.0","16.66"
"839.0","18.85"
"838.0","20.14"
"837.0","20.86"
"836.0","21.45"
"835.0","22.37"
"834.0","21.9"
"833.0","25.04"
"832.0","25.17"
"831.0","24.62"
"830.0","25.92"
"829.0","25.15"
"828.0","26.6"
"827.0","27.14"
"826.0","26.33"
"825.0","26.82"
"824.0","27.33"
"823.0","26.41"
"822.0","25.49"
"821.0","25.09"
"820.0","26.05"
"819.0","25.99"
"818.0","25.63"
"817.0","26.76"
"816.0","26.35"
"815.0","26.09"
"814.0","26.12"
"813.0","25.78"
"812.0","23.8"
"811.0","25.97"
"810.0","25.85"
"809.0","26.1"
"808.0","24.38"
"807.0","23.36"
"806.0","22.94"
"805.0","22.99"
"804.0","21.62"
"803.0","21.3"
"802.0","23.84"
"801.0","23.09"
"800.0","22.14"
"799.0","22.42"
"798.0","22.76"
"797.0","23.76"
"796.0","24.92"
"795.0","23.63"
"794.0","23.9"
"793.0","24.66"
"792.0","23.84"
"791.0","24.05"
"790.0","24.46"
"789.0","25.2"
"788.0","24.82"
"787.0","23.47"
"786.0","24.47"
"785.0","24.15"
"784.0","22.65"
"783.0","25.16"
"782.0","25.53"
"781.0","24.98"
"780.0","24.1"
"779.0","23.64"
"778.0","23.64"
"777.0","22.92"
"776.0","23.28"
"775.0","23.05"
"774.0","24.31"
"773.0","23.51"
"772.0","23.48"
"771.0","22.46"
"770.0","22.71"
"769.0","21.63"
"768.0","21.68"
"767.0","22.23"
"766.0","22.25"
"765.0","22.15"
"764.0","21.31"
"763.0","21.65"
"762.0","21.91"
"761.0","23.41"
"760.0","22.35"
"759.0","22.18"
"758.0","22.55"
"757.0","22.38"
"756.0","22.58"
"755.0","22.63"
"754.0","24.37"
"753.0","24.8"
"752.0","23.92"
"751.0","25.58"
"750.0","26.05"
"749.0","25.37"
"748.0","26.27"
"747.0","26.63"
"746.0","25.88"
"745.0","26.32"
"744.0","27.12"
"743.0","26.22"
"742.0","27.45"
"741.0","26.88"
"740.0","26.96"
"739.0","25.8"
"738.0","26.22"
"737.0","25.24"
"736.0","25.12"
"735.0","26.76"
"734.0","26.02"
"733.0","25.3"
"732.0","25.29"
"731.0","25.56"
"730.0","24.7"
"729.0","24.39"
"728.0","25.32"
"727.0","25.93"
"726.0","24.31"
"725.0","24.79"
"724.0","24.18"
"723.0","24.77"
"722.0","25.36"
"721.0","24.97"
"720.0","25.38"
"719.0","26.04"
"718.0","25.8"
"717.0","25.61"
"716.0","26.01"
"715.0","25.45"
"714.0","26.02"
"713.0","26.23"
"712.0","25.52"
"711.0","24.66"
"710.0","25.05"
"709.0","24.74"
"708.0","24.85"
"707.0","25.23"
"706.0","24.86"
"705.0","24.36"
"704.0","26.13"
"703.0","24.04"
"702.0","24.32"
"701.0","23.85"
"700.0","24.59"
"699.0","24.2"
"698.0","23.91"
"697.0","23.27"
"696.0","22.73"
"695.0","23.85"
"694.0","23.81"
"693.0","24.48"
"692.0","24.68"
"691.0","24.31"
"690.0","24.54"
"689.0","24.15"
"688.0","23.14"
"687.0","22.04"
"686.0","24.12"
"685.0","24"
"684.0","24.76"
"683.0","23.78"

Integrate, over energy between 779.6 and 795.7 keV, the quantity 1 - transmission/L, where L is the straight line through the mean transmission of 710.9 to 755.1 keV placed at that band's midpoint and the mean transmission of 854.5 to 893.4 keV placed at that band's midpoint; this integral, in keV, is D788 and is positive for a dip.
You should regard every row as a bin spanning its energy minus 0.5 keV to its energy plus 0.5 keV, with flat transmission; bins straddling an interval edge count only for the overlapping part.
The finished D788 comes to 1.0 keV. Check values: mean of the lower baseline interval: 25.6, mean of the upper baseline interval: 26.6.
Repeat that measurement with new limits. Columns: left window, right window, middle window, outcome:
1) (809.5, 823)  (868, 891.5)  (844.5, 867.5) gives 7.5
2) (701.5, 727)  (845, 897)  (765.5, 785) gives 1.3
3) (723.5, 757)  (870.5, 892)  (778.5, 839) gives 6.4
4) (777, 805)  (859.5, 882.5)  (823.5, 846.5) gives 3.7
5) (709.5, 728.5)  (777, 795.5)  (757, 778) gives 1.7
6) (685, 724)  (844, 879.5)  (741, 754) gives -1.2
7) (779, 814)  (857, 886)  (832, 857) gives 8.1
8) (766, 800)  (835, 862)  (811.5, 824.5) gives -3.8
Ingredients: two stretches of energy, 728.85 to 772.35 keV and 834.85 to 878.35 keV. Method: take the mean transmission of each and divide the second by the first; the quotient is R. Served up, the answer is 0.83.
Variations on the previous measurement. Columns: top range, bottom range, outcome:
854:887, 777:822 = 1.04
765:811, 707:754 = 0.92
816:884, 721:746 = 0.88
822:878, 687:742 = 0.85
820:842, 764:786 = 1.00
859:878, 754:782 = 1.07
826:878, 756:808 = 0.90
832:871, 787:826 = 0.78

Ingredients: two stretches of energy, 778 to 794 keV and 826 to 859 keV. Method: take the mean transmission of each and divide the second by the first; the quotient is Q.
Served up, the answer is 0.78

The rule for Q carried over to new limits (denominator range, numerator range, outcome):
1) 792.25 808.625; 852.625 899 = 1.17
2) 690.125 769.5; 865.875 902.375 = 1.23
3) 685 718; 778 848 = 0.94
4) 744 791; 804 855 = 0.91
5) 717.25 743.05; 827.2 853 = 0.71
